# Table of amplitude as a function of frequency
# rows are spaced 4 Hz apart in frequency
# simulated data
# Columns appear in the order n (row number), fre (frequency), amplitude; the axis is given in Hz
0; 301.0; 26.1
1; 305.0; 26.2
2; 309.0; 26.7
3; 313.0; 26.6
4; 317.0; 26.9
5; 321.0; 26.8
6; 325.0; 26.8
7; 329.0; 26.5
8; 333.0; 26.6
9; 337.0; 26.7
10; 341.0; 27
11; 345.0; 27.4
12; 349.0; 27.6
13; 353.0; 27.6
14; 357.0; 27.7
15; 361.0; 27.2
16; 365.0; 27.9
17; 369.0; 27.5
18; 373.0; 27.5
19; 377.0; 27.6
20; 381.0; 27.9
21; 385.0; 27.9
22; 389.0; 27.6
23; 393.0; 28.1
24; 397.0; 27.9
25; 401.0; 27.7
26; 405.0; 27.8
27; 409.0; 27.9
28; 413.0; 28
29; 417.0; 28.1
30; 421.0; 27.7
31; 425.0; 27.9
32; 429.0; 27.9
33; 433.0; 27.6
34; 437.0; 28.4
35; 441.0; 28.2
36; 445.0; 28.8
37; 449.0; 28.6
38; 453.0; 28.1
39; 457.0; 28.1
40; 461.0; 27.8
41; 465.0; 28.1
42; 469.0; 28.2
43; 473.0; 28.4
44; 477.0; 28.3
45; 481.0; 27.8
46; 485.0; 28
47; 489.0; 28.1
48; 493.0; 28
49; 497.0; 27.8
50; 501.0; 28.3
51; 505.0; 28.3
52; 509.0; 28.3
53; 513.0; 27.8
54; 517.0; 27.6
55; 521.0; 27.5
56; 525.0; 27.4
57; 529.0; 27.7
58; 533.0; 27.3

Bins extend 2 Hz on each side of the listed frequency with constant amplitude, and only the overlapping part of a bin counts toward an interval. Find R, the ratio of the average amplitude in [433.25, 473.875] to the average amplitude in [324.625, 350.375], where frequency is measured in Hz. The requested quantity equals 1.05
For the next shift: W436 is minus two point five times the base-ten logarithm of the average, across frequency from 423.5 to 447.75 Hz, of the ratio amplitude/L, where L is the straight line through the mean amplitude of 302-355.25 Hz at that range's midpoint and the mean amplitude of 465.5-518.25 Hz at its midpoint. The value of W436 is -0.02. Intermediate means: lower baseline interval 26.9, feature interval 28.2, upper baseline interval 28.1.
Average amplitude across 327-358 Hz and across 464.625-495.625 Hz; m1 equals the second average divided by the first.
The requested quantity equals 1.04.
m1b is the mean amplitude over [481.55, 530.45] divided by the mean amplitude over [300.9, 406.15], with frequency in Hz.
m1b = 1.0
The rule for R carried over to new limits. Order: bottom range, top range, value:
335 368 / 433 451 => 1.04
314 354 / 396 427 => 1.03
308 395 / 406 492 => 1.03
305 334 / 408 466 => 1.05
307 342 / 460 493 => 1.05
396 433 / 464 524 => 1.01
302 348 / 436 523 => 1.05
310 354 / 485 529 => 1.04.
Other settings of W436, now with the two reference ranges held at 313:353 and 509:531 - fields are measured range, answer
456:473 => -0.02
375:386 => -0.03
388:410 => -0.03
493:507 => -0.02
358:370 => -0.02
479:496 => -0.02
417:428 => -0.02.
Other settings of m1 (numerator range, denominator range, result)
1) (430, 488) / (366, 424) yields 1.01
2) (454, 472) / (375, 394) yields 1.01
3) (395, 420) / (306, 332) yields 1.04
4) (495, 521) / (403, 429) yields 1.00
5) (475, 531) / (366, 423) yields 1.00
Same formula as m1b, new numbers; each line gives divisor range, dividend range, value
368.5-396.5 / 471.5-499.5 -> 1.01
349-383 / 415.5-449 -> 1.02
